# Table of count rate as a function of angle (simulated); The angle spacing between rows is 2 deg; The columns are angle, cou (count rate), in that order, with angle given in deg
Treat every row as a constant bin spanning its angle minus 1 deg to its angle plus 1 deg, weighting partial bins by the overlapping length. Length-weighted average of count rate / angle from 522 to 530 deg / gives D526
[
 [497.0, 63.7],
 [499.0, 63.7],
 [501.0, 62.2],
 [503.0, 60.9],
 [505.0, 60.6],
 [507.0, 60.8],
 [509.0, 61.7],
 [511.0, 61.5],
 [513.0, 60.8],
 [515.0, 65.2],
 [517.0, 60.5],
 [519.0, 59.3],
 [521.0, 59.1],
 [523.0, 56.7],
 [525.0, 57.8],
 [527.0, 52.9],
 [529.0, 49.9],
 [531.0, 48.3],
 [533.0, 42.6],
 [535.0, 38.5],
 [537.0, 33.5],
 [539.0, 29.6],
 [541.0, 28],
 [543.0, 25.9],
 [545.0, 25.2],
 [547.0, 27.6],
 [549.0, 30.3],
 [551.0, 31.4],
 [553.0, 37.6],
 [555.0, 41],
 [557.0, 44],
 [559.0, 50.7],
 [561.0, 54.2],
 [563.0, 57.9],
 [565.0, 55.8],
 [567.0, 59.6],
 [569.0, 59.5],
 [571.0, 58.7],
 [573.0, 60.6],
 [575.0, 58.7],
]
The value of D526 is 54.3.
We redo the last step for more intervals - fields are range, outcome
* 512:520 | 61.5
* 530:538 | 40.7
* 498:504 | 62.3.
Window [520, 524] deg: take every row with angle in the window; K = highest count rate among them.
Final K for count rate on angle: 59.1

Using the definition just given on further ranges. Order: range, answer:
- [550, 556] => 41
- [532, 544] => 42.6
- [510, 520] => 65.2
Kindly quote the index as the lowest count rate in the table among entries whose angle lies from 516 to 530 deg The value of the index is 49.9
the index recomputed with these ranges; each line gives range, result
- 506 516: 60.8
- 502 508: 60.6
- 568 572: 58.7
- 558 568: 50.7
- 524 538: 33.5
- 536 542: 28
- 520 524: 56.7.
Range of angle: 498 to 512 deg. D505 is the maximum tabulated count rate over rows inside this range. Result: 63.7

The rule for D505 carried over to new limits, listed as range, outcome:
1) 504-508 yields 60.8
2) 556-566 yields 57.9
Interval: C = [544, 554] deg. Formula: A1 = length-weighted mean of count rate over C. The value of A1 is 30.4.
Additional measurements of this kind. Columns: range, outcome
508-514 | 61.3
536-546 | 28.4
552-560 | 43.3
